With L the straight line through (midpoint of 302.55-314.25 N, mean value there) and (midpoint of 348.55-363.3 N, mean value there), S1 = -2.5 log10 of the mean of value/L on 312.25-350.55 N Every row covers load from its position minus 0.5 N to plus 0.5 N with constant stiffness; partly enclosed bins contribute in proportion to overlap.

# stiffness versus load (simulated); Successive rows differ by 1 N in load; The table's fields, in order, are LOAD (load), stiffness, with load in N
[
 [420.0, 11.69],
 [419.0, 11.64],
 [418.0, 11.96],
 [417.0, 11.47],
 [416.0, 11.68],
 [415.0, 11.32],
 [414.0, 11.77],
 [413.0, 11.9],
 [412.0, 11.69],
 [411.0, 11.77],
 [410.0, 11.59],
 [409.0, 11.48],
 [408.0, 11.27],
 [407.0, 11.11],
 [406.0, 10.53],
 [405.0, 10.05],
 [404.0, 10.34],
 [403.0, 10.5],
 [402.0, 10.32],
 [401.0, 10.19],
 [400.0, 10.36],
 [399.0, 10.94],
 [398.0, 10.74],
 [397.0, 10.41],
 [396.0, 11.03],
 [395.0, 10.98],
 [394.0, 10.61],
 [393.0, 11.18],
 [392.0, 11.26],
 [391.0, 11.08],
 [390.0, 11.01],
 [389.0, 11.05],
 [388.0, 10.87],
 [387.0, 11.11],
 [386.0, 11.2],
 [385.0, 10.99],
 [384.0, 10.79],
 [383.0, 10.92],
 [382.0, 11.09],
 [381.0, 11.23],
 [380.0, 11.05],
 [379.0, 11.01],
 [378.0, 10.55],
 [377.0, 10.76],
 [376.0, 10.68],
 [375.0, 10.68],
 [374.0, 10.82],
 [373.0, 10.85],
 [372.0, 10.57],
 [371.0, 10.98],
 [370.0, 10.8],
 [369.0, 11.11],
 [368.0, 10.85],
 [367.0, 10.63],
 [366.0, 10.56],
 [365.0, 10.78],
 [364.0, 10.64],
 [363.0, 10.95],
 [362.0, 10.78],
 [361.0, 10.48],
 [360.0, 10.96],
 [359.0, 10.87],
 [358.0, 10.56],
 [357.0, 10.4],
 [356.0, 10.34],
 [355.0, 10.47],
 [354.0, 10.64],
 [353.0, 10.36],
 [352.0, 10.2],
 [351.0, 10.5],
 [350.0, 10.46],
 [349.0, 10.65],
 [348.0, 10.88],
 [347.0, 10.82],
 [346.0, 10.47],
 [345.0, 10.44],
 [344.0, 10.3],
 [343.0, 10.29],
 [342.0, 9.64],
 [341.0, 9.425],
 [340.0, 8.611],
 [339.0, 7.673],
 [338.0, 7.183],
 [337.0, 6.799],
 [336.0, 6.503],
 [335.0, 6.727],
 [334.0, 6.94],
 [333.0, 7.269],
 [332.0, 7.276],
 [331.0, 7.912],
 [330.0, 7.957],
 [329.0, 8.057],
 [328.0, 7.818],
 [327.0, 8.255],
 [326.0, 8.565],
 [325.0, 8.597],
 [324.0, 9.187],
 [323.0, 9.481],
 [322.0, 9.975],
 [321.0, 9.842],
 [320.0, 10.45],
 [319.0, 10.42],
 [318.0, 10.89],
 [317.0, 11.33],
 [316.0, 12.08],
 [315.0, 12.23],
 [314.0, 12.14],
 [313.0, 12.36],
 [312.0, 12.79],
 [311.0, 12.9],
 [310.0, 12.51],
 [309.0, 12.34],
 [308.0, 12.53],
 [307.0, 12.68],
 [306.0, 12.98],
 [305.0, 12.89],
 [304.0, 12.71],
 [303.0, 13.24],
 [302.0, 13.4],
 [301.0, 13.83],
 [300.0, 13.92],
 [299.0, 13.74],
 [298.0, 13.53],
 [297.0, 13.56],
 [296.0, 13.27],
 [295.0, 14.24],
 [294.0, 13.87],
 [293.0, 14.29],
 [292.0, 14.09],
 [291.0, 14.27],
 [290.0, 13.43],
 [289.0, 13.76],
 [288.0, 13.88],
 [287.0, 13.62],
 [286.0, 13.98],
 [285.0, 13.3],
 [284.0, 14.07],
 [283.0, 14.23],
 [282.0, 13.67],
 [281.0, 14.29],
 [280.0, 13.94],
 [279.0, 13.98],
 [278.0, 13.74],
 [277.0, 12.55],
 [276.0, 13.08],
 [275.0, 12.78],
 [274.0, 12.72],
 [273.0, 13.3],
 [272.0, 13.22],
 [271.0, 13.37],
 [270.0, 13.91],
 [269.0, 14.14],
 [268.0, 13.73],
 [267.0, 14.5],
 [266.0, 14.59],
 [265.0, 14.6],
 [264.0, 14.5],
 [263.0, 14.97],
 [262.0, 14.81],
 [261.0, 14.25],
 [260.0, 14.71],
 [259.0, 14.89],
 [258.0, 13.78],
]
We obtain 0.24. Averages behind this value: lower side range 12.7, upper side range 10.6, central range 9.39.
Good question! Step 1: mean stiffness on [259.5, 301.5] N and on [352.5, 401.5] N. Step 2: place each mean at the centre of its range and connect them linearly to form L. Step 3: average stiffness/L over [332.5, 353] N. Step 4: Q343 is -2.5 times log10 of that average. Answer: 0.28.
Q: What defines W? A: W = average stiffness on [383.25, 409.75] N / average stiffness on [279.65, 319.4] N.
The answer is 0.8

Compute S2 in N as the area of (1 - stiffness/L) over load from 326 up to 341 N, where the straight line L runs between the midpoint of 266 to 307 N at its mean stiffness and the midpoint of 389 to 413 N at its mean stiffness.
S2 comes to 5.9 N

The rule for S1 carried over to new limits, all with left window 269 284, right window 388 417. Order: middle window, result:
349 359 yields 0.15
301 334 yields 0.19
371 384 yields 0.06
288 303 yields -0.05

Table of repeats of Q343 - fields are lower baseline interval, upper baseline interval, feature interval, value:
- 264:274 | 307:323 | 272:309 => -0.06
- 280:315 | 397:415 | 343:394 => 0.10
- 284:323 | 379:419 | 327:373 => 0.23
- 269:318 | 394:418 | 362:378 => 0.09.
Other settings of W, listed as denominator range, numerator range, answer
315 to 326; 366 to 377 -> 1.05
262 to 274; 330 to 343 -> 0.55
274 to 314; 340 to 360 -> 0.77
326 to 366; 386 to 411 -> 1.15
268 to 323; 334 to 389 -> 0.79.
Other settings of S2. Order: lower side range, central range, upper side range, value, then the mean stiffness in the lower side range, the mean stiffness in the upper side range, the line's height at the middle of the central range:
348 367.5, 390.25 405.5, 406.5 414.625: 0.9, 10.6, 11.6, 11.3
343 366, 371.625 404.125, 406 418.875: 0.9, 10.6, 11.5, 11.1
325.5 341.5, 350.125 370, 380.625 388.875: -2.6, 7.69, 11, 9.42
